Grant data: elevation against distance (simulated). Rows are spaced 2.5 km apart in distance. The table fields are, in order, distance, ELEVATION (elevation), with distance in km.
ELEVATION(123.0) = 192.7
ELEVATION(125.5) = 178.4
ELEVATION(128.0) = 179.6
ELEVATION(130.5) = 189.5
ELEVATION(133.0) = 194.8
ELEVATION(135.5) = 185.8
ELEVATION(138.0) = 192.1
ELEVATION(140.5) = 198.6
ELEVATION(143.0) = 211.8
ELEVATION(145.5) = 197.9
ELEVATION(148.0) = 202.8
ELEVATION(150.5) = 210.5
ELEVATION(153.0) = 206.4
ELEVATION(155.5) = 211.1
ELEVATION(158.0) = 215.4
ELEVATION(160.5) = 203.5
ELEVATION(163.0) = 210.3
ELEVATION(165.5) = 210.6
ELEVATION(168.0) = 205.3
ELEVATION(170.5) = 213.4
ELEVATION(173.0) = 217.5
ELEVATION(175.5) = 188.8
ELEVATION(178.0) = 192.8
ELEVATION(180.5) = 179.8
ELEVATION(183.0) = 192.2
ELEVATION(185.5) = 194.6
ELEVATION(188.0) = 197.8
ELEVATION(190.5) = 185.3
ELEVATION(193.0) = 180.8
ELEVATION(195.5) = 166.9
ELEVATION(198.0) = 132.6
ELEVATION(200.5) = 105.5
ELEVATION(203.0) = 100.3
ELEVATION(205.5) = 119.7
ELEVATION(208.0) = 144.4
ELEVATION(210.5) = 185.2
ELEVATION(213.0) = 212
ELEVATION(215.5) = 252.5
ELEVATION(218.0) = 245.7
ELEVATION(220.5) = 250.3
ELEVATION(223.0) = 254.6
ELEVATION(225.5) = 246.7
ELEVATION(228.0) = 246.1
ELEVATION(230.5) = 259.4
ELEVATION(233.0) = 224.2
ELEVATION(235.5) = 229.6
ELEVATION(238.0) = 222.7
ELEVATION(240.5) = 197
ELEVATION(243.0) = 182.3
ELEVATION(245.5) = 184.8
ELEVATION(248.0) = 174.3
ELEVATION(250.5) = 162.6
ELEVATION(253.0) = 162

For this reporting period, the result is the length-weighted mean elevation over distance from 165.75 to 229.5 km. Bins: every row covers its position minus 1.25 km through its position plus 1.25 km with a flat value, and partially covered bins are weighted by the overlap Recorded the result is 193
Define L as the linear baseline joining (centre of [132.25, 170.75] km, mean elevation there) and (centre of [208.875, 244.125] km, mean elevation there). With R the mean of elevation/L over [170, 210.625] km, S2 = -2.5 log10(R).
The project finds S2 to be 0.265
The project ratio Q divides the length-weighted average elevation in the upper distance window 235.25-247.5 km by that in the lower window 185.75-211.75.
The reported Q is 1.30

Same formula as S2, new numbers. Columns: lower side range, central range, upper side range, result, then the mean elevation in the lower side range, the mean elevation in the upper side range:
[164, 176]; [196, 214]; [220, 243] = 0.48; 208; 233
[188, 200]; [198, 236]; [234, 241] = -0.03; 166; 219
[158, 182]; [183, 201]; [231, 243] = 0.21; 203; 217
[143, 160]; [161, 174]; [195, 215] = -0.11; 208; 149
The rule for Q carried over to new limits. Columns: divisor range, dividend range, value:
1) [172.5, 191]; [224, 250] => 1.12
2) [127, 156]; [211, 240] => 1.20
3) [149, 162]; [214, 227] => 1.19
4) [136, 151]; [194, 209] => 0.64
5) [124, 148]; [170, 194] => 1.01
